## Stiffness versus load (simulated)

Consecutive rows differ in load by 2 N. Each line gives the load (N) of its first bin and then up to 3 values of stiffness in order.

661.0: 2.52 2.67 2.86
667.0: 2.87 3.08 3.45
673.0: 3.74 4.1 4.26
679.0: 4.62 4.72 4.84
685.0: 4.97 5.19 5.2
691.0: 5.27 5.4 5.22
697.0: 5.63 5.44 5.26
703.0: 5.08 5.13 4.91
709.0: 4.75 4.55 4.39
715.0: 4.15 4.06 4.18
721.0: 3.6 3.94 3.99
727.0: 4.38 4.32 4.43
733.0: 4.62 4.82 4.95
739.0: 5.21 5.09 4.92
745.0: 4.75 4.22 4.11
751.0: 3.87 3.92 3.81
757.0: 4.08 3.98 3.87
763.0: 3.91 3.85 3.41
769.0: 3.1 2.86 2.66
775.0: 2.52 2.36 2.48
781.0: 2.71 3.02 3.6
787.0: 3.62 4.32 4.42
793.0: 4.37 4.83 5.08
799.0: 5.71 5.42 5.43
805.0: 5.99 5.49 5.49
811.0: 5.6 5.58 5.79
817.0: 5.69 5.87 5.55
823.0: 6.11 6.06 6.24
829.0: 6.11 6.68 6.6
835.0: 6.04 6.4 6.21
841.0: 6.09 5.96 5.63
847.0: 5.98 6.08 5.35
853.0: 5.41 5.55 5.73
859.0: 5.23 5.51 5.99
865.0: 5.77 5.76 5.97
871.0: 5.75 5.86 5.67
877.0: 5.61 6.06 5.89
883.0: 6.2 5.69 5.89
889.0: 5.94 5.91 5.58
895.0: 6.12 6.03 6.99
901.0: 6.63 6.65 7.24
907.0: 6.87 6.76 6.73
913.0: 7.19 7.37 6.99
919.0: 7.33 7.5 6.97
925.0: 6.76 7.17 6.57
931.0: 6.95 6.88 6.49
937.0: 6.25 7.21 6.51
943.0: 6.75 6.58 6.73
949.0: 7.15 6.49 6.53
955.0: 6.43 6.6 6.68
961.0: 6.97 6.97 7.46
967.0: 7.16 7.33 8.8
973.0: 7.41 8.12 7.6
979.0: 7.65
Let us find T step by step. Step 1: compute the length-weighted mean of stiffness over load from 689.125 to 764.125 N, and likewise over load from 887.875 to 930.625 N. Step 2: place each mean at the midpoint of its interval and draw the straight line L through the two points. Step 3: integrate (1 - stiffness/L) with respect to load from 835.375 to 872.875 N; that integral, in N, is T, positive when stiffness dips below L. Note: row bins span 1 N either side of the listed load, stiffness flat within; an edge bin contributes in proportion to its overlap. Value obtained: 1.63 N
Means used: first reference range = 4.55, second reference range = 6.73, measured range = 5.8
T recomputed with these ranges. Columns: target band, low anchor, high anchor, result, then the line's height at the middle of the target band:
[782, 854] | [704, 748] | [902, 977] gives 1.4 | 5.58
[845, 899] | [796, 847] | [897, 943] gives 4.9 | 6.39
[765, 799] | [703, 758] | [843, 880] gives 9.7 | 4.94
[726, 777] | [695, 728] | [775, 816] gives 6.0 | 4.56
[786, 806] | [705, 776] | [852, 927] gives 0.1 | 4.93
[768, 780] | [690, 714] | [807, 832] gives 6.3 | 5.57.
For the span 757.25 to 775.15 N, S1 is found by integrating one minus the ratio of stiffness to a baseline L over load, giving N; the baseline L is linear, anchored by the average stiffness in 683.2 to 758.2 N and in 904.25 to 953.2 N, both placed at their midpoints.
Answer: 5.9 N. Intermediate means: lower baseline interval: 4.64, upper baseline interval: 6.88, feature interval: 3.42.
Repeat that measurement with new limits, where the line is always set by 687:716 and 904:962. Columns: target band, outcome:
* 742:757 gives 3.3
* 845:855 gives 0.8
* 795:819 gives 1.3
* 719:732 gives 2.8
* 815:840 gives -0.4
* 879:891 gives 1.0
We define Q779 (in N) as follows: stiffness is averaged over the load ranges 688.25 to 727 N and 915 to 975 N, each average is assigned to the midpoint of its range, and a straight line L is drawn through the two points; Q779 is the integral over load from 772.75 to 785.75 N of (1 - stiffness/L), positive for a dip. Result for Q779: 6.4 N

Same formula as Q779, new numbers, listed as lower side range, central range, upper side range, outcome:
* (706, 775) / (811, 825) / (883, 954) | -1.43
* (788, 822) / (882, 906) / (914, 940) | 1.04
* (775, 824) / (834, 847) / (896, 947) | -1.46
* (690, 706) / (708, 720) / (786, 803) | 2.00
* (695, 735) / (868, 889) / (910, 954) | 1.48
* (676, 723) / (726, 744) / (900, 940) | 1.38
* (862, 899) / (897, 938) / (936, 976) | -2.90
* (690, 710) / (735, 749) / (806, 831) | 1.62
